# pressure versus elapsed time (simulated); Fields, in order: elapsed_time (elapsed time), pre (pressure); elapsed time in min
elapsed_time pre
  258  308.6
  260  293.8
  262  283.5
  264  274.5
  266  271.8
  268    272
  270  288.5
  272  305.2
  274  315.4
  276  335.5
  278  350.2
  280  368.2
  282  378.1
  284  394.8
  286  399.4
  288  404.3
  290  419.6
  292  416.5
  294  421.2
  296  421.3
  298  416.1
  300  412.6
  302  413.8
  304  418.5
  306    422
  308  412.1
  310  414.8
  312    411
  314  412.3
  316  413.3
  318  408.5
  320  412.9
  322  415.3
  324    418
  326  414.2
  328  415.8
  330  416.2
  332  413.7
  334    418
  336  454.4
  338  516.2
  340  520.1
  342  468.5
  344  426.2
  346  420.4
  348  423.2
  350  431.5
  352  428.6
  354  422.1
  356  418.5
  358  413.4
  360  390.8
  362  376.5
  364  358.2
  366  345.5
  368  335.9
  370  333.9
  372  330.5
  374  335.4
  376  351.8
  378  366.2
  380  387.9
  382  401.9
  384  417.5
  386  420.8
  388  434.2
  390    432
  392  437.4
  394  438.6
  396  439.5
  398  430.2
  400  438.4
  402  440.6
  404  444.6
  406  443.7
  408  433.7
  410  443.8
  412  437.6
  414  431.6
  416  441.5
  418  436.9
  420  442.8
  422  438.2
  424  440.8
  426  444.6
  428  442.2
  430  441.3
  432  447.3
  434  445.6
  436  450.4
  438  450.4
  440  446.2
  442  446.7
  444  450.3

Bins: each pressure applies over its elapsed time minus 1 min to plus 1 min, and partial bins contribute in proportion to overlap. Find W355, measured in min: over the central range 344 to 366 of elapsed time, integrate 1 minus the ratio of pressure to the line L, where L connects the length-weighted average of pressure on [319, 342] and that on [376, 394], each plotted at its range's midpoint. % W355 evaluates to 1.0 min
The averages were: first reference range 439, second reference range 410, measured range 406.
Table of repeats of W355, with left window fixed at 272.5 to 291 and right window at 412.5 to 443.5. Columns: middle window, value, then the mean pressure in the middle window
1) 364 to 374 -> 1.8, 339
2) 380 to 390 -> 0.1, 417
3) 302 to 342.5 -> -3.8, 429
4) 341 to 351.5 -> -0.8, 434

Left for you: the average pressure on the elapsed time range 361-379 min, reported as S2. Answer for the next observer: 348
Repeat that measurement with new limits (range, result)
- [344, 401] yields 399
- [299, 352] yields 428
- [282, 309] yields 412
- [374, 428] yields 426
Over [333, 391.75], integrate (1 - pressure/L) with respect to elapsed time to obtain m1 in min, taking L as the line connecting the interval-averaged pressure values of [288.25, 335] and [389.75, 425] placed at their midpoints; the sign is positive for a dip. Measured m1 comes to 2.9 min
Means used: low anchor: 415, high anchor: 439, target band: 407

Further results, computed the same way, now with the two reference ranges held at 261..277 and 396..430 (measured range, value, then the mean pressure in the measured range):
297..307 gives -2.7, 417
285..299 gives -4.3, 414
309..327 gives -3.7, 413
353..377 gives 1.4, 368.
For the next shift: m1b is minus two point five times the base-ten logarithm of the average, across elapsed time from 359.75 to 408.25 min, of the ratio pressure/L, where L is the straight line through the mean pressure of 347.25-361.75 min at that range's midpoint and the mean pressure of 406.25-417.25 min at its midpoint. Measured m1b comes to 0.078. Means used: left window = 416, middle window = 398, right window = 438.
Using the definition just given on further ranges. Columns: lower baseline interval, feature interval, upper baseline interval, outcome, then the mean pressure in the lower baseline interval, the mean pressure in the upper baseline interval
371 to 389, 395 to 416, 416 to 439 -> -0.059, 383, 444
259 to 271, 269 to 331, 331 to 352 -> -0.115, 281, 448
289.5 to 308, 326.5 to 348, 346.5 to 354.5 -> -0.053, 418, 426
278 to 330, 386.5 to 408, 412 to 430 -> -0.009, 409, 440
